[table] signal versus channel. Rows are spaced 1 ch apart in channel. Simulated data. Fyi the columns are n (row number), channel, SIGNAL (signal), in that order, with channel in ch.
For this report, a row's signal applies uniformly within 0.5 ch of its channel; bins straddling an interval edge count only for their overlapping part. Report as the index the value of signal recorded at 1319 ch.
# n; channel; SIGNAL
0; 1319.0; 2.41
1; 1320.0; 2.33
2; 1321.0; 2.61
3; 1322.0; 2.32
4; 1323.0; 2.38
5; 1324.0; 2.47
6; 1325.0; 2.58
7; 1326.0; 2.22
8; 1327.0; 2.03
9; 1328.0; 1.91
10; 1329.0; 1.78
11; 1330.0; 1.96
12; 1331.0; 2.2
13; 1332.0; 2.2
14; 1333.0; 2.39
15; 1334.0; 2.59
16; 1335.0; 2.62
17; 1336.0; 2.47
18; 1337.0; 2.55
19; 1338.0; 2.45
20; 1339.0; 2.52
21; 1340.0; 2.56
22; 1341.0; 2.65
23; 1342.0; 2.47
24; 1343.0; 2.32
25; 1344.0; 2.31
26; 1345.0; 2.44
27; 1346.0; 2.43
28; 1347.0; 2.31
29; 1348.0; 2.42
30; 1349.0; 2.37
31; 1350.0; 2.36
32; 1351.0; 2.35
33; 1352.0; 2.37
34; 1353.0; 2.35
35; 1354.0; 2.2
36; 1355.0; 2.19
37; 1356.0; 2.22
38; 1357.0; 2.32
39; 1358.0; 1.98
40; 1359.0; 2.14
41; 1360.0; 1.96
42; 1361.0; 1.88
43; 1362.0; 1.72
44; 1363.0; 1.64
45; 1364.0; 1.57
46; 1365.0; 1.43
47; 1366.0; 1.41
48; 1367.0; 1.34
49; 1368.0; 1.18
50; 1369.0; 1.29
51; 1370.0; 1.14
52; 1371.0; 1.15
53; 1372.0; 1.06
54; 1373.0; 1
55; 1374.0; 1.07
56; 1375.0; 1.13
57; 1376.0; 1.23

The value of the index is 2.41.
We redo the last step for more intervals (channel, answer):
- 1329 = 1.78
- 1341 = 2.65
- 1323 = 2.38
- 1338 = 2.45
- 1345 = 2.44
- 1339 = 2.52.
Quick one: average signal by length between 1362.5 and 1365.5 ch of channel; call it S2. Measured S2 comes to 1.55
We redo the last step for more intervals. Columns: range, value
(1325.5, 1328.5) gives 2.05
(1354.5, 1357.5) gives 2.24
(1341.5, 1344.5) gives 2.37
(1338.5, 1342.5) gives 2.55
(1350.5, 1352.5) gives 2.36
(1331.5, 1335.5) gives 2.45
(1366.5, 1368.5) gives 1.26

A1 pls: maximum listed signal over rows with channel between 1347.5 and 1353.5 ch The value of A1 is 2.42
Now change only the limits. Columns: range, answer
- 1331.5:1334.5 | 2.59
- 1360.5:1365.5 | 1.88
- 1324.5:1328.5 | 2.58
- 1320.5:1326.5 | 2.61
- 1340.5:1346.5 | 2.65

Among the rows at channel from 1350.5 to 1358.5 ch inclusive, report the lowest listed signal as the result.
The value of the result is 1.98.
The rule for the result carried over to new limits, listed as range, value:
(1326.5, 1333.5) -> 1.78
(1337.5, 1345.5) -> 2.31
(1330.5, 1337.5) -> 2.2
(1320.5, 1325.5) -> 2.32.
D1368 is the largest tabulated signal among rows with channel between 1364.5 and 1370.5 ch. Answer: 1.43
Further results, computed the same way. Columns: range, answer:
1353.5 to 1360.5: 2.32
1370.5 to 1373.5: 1.15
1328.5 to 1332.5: 2.2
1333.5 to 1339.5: 2.62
